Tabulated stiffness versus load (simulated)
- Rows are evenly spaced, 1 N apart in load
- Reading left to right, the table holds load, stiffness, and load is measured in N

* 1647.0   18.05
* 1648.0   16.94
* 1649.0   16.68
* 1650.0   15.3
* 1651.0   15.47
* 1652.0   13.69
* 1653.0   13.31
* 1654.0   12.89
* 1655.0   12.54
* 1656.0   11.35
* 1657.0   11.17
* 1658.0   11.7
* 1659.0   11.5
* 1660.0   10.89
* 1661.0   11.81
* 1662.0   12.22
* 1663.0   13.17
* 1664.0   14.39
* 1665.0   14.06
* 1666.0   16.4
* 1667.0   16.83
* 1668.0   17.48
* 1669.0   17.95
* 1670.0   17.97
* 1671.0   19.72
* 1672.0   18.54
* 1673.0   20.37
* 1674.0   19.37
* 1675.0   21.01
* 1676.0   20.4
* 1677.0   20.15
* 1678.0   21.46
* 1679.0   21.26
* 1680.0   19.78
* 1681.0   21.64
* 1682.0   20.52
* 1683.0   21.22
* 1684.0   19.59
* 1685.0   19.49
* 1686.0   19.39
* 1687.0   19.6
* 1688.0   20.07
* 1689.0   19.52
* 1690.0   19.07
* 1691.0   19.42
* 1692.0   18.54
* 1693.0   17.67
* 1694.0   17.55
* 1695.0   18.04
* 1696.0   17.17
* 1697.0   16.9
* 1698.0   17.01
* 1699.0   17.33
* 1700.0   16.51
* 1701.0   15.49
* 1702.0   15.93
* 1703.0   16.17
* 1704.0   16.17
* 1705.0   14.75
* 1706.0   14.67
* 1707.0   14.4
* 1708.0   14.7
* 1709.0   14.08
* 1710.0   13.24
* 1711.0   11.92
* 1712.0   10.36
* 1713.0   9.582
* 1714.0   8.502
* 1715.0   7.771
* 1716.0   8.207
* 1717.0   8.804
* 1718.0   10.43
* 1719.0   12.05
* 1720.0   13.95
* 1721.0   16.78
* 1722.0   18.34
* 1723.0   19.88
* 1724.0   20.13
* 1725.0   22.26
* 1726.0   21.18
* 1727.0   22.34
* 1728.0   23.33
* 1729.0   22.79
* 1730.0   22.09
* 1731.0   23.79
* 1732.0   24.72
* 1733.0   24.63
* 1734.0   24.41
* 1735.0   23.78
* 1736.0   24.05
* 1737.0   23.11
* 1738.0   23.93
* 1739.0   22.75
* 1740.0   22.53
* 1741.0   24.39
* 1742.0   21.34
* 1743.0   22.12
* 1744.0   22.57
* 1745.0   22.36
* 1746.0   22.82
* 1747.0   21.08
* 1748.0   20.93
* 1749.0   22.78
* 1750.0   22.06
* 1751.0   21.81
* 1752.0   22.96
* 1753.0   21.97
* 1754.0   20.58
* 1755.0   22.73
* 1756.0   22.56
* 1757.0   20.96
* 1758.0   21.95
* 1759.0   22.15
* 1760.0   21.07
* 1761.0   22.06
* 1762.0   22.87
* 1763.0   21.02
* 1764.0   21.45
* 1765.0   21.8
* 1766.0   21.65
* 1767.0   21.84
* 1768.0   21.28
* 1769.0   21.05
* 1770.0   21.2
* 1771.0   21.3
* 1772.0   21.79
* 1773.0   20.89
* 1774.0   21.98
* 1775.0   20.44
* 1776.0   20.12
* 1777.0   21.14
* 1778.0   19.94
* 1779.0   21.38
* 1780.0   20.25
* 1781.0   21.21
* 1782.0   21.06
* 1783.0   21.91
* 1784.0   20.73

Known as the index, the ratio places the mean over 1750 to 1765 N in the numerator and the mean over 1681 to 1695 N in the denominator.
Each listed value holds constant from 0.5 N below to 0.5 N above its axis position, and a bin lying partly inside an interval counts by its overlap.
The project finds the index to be 1.1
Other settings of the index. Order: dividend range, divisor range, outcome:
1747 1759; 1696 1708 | 1.37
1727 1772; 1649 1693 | 1.31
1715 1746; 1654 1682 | 1.23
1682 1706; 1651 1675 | 1.20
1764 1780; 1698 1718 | 1.61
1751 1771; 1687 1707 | 1.26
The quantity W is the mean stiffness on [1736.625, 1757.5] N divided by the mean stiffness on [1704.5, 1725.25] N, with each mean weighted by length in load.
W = 1.66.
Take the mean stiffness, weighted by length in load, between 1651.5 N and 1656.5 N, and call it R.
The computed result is 12.8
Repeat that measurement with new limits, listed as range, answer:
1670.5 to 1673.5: 19.5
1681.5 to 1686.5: 20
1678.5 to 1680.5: 20.5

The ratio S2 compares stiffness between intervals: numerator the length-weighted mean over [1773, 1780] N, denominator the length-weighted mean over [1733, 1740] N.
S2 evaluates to 0.88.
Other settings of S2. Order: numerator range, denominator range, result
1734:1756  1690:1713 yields 1.43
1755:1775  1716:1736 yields 1.10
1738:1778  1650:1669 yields 1.61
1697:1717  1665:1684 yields 0.69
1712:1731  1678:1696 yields 0.82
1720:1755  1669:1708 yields 1.20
